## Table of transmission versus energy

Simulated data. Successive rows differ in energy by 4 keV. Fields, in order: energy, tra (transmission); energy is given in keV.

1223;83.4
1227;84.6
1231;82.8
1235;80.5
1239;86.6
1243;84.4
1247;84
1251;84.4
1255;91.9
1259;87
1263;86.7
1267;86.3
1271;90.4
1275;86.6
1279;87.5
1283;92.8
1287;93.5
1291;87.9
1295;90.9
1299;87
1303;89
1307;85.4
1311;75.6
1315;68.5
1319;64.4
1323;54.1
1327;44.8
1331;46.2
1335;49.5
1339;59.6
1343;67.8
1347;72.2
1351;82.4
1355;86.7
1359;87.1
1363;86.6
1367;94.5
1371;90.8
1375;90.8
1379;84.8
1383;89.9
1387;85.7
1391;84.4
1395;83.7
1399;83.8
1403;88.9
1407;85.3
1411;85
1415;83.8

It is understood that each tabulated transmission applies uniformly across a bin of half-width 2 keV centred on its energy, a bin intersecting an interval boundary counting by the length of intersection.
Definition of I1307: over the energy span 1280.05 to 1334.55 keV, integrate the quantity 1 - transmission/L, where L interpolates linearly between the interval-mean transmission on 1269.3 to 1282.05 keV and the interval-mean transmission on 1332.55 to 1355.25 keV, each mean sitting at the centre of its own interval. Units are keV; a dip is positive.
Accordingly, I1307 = 3.3 keV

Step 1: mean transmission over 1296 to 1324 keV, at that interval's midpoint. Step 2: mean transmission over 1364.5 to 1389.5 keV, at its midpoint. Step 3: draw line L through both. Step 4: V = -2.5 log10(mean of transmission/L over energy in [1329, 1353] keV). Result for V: 0.29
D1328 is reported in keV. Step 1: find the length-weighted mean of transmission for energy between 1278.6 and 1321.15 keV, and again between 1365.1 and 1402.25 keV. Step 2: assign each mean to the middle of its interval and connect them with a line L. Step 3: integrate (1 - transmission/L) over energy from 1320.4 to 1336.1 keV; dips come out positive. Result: 6.6 keV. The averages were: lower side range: 83.6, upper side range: 87.6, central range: 49.2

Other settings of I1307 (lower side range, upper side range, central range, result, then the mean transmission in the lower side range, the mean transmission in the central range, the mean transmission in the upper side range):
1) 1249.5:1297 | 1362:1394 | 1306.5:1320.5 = 2.5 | 88.9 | 72.5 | 88.3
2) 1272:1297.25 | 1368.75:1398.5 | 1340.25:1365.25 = 2.3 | 89.9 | 80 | 87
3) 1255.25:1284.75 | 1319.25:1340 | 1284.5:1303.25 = -4.2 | 88.4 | 89.8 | 51.6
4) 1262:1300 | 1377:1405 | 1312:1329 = 5.6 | 89.1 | 59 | 85.9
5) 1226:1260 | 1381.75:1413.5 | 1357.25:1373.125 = -0.8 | 85.1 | 89.8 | 85.7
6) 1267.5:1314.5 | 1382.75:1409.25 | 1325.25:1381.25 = 7.5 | 87.2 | 74.8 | 85.7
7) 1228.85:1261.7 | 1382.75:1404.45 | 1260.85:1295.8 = -1.5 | 85.2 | 89.1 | 85.7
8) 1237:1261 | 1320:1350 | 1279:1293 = -3.2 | 86.4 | 90.8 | 57.5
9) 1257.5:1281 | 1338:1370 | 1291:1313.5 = -0.2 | 87.4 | 85.4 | 80.6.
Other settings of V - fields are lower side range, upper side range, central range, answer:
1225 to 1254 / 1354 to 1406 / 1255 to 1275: -0.04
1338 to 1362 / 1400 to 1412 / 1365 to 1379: -0.13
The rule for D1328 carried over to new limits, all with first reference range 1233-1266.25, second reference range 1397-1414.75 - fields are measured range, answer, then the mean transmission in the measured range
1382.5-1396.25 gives 0.0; 85.6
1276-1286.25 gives -0.5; 90.2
